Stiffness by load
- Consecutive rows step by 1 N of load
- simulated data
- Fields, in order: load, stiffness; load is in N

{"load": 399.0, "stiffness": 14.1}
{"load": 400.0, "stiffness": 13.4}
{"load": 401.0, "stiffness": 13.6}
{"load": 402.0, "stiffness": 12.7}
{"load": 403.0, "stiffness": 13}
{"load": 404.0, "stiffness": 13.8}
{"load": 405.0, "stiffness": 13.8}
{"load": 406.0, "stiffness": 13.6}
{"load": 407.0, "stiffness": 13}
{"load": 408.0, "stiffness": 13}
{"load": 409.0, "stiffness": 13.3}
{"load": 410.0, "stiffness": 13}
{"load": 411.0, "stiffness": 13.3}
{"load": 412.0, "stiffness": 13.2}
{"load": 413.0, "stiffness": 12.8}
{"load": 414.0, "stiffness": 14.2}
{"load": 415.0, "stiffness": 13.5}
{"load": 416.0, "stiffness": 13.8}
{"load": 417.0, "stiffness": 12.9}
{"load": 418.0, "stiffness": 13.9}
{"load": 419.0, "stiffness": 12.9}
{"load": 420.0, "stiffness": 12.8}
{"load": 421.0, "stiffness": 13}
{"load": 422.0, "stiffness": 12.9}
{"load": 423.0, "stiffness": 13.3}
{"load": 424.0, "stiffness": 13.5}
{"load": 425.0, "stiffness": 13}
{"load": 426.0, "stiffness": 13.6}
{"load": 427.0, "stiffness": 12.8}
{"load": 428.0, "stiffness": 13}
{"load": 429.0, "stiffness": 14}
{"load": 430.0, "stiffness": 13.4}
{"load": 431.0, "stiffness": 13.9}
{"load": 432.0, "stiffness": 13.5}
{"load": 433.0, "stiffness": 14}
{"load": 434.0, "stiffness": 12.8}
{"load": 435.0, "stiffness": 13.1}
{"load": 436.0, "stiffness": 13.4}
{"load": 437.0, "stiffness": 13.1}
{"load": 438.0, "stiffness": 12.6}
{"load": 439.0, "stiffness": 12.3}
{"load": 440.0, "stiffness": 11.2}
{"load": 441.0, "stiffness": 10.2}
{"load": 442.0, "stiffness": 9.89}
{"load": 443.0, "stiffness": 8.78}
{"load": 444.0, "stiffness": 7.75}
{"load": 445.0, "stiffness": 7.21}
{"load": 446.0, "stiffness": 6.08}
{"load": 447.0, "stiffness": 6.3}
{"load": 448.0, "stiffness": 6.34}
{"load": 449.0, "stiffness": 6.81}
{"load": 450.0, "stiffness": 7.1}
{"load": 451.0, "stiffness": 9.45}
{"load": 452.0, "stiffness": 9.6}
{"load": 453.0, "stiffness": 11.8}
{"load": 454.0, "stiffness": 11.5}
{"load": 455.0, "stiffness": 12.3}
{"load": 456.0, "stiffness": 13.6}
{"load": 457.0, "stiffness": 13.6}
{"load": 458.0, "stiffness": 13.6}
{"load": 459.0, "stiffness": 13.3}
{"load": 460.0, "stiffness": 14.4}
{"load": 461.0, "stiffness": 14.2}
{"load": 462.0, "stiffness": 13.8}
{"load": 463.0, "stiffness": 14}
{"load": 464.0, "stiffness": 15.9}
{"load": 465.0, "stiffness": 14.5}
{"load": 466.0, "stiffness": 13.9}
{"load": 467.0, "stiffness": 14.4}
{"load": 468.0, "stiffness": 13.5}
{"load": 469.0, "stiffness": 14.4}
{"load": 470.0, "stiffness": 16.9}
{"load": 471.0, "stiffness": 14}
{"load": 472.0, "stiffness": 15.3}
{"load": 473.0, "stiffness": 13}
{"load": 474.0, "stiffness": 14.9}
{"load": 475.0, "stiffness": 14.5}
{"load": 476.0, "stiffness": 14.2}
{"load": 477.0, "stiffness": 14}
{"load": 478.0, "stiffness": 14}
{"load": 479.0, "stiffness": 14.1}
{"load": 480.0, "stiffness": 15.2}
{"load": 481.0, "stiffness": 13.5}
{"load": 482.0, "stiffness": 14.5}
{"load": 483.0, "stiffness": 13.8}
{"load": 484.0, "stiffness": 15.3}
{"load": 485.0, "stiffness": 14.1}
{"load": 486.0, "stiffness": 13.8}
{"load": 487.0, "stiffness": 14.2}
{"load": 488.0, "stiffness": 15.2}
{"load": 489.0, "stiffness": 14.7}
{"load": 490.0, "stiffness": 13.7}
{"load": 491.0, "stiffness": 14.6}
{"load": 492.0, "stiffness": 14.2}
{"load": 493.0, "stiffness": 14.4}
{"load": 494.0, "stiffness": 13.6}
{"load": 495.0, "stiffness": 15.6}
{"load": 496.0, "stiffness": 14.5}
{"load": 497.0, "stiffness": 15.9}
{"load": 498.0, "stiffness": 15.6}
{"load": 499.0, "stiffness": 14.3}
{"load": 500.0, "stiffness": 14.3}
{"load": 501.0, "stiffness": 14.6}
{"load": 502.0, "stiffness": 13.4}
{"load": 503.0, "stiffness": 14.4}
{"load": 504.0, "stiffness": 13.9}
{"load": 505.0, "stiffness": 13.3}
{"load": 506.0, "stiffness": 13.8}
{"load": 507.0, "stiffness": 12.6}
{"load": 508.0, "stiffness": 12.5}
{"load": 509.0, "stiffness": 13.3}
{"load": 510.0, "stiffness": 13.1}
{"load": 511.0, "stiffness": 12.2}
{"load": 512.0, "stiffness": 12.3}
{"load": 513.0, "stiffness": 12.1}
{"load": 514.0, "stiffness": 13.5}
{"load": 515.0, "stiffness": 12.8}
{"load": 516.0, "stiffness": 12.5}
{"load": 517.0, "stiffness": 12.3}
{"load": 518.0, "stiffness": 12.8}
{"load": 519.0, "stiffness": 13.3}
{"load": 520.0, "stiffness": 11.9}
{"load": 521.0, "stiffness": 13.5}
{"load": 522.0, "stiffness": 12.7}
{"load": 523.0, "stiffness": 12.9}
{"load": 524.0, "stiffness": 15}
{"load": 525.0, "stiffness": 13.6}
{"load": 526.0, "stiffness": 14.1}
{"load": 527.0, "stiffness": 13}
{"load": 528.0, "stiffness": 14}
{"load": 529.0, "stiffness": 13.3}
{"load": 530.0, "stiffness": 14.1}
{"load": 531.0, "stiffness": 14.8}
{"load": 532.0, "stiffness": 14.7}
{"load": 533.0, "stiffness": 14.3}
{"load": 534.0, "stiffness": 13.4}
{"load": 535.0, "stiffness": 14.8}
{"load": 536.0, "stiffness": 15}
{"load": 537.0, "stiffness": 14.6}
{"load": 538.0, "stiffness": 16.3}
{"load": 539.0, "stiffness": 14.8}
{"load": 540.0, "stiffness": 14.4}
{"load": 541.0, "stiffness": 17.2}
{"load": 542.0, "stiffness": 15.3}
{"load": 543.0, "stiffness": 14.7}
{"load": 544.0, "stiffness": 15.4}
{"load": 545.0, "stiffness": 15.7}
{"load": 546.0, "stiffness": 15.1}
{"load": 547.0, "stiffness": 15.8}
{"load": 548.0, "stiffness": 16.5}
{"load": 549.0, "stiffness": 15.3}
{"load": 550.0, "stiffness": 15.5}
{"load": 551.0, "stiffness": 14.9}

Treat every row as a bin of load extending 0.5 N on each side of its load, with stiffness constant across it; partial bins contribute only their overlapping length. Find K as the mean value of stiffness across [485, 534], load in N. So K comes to 13.7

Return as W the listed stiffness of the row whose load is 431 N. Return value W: 13.9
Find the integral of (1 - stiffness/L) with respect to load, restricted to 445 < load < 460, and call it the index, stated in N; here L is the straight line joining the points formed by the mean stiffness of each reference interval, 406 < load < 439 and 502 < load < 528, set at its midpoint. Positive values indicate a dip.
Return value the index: 3.48 N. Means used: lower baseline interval 13.3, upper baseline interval 13.1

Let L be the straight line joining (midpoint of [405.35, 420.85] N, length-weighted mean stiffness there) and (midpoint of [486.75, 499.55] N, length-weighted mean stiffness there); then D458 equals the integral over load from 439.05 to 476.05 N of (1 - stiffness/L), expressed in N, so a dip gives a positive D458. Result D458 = 5.7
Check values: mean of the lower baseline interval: 13.3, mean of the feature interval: 11.9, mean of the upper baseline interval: 14.7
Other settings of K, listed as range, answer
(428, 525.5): 13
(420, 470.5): 12.2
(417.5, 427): 13.2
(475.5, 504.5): 14.4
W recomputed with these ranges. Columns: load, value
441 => 10.2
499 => 14.3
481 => 13.5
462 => 13.8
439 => 12.3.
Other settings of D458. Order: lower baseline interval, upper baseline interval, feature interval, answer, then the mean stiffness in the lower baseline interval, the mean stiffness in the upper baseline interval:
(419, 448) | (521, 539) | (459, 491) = -4.0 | 11.8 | 14.2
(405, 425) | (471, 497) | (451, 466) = 0.8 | 13.3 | 14.4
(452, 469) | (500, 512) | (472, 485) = -0.8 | 13.5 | 13.4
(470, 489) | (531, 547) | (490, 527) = 2.8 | 14.4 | 15.1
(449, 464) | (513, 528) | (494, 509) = -1.5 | 12.2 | 13.1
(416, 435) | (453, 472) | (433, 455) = 5.8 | 13.3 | 14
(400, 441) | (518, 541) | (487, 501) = -0.9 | 13.2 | 14.1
